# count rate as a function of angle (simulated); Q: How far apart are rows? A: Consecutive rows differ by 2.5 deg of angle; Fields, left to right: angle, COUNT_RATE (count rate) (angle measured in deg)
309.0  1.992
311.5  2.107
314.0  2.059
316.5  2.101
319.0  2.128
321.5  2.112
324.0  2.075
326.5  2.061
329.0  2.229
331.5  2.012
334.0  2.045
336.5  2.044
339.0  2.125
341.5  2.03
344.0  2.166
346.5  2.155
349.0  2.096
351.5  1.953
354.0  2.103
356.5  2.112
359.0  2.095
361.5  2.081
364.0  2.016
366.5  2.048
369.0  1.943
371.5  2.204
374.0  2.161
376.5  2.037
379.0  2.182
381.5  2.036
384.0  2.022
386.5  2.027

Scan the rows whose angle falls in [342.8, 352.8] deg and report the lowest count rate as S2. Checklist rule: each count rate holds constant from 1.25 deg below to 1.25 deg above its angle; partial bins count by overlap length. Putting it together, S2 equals 1.953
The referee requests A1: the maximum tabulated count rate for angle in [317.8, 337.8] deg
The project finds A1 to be 2.229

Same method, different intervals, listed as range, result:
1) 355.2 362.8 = 2.112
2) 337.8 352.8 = 2.166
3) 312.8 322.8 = 2.128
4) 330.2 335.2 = 2.045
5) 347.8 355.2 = 2.103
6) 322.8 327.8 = 2.075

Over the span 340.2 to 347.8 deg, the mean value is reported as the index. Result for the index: 2.12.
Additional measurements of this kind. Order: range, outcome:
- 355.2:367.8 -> 2.07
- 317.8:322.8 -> 2.12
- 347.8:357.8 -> 2.07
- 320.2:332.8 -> 2.1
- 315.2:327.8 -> 2.1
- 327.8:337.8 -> 2.08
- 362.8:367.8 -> 2.03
